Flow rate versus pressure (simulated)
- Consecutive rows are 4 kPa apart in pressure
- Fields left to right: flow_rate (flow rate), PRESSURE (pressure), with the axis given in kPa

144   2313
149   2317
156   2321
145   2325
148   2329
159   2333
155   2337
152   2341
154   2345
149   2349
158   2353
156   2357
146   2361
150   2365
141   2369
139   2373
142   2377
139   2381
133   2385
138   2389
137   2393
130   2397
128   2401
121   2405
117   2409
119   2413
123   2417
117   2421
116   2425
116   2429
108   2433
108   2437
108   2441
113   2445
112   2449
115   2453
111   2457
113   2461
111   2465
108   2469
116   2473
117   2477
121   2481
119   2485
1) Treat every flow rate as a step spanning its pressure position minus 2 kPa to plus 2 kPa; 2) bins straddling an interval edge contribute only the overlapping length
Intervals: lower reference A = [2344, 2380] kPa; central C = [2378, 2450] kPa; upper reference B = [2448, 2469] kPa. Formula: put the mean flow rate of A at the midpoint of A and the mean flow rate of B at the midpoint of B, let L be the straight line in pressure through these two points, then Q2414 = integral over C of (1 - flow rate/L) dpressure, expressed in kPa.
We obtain 3.92 kPa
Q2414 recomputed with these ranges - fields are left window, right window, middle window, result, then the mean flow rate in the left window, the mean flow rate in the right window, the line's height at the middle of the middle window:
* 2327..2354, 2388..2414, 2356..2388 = -0.68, 153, 127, 140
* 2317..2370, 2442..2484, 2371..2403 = 0.48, 152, 114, 138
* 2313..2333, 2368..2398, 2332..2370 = -2.10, 150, 138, 144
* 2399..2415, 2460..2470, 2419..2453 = 1.04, 121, 111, 116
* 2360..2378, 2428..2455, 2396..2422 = 0.76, 144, 111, 126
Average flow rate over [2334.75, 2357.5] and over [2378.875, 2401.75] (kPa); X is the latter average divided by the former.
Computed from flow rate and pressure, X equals 0.87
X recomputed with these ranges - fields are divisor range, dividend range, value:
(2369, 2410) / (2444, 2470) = 0.84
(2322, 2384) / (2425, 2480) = 0.76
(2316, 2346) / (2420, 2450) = 0.74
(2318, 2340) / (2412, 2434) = 0.77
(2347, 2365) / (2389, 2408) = 0.85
